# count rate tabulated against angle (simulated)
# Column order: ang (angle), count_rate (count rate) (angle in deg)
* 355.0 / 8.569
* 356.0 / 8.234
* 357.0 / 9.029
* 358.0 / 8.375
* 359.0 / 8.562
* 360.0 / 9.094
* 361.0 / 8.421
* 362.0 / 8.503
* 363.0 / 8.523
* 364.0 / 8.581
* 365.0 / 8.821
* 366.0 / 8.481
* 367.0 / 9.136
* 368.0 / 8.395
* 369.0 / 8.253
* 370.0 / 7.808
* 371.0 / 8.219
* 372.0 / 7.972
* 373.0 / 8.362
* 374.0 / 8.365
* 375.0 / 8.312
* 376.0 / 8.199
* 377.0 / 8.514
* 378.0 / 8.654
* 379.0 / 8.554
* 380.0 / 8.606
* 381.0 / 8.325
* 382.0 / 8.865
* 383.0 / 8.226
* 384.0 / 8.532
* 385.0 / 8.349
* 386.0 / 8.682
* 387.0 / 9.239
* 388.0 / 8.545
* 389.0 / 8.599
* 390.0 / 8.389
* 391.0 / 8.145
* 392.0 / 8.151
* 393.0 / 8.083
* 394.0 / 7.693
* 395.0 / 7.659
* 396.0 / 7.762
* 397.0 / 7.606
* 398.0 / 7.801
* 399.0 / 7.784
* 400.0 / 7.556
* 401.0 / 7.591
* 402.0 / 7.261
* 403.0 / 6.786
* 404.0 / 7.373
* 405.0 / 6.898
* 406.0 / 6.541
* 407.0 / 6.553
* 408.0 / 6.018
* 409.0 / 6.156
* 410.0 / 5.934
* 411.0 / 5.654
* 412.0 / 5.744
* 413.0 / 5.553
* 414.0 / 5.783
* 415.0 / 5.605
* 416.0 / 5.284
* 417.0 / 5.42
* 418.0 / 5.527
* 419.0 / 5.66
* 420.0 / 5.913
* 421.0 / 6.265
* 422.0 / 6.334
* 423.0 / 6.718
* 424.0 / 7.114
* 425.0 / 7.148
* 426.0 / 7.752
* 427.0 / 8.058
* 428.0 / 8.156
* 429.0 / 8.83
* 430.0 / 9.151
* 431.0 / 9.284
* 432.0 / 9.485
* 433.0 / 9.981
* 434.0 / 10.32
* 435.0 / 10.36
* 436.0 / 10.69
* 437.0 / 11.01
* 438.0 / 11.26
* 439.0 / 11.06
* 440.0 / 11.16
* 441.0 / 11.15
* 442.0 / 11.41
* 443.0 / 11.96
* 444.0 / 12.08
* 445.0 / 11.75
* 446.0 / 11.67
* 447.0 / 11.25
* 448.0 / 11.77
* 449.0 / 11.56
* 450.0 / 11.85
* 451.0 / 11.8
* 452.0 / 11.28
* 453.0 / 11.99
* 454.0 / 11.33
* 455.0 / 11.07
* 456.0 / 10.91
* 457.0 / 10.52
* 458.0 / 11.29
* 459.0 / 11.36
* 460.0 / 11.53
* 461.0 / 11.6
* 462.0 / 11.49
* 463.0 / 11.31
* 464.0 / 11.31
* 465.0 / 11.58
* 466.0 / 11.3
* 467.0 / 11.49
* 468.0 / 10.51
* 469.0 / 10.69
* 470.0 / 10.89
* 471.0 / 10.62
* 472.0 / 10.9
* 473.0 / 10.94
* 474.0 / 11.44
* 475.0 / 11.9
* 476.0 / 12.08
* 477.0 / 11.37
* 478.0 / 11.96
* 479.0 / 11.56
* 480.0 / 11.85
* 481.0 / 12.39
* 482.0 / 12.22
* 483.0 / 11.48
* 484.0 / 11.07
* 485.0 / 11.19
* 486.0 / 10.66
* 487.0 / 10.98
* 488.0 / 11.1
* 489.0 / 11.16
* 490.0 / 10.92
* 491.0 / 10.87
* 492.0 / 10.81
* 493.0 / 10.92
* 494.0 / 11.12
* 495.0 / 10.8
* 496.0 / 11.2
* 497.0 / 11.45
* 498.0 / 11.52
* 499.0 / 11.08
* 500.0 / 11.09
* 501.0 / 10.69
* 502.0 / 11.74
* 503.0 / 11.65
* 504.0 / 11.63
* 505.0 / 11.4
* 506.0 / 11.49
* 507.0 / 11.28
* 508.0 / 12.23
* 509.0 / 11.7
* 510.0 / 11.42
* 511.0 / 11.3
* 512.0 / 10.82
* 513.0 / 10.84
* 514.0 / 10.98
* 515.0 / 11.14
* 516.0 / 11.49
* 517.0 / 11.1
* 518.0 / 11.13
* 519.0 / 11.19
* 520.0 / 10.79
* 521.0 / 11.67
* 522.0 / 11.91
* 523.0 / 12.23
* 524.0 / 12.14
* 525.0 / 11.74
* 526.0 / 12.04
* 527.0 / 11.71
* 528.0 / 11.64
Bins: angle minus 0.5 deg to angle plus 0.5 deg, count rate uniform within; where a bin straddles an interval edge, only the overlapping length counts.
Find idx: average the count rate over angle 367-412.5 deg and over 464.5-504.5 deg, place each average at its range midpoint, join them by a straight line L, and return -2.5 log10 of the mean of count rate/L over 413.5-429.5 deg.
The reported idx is 0.336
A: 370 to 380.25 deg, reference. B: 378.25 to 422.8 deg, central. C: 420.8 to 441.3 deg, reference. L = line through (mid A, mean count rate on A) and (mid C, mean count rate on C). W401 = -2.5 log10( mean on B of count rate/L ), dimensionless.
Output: 0.200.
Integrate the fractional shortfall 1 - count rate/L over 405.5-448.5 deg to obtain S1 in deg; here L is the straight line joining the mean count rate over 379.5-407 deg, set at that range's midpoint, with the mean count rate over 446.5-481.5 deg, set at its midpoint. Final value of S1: 5.9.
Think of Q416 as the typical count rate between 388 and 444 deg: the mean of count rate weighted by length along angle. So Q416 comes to 7.92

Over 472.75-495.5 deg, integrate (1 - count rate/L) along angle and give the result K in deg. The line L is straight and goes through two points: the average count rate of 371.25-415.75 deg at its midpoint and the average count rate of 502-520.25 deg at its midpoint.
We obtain -1.91 deg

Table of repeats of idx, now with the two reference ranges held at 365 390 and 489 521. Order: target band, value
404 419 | 0.47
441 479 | -0.12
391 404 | 0.16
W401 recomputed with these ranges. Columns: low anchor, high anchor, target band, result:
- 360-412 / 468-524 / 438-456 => -0.17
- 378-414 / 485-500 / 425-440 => -0.09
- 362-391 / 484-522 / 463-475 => -0.06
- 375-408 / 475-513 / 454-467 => -0.10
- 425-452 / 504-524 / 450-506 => -0.03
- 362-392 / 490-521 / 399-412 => 0.33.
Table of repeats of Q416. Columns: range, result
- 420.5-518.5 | 10.9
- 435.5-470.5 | 11.3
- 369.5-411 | 7.84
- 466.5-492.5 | 11.3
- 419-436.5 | 8.25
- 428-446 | 10.6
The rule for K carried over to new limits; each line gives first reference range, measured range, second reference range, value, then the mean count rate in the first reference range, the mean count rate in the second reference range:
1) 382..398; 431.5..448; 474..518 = -2.3 deg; 8.25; 11.3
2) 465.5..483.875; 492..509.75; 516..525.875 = 0.2 deg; 11.4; 11.6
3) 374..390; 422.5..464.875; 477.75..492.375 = -1.3 deg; 8.54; 11.3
